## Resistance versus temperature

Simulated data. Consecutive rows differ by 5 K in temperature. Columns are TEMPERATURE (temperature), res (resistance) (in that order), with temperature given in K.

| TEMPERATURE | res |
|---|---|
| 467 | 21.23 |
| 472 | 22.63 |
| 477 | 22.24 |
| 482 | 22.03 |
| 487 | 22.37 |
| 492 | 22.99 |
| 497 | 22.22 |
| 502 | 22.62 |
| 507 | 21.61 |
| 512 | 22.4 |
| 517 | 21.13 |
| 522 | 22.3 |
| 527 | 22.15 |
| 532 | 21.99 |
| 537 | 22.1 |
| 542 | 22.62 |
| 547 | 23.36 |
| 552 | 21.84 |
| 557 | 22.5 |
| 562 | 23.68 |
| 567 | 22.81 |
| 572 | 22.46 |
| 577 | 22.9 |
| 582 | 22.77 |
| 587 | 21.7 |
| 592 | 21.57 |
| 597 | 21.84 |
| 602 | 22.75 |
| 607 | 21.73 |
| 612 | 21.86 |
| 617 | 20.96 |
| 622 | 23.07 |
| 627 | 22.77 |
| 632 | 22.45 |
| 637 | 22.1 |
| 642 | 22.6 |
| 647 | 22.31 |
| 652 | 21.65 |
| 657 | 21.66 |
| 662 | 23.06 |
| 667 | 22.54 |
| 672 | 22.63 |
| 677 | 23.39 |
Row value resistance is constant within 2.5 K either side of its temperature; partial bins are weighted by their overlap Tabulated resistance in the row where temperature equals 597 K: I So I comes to 21.84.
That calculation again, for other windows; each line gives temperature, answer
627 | 22.77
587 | 21.7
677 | 23.39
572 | 22.46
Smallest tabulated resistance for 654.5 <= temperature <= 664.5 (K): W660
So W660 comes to 21.66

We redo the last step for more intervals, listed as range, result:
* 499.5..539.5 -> 21.13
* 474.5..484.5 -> 22.03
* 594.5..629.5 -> 20.96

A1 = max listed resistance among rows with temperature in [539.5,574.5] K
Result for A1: 23.68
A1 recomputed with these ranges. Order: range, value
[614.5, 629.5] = 23.07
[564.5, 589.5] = 22.9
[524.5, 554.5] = 23.36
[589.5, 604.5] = 22.75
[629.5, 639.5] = 22.45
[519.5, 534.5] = 22.3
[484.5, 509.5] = 22.99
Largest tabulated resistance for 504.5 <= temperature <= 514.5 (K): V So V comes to 22.4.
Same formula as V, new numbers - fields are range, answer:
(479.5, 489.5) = 22.37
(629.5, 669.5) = 23.06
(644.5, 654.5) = 22.31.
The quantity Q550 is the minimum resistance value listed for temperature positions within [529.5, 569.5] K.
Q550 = 21.84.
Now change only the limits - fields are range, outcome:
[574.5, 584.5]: 22.77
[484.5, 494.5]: 22.37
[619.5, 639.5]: 22.1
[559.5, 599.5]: 21.57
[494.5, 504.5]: 22.22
